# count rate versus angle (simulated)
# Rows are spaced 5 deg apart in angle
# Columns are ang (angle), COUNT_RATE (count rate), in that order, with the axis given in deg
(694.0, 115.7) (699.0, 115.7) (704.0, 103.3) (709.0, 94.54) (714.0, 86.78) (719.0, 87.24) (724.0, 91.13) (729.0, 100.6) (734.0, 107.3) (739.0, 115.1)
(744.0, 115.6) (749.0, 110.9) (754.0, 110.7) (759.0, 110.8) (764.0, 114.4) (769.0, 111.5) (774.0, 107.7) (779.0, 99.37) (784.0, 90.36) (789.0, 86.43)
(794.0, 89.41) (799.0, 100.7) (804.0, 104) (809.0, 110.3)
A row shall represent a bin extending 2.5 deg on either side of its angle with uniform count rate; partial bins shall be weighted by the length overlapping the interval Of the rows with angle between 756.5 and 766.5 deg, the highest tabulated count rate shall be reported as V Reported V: 114.4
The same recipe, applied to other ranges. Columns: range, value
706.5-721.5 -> 94.54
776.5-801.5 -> 100.7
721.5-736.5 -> 107.3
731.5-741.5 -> 115.1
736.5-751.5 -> 115.6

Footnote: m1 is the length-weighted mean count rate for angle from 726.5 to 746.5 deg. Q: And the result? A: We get 110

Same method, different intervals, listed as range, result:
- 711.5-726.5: 88.4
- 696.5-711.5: 105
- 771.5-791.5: 96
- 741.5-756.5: 112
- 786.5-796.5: 87.9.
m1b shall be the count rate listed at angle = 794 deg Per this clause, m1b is 89.41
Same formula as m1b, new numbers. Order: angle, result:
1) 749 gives 110.9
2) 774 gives 107.7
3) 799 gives 100.7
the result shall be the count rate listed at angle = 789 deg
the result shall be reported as 86.43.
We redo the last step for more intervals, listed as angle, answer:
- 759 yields 110.8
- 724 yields 91.13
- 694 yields 115.7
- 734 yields 107.3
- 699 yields 115.7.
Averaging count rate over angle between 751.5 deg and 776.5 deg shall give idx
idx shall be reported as 111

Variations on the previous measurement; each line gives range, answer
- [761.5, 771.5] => 113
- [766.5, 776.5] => 110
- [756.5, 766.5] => 113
